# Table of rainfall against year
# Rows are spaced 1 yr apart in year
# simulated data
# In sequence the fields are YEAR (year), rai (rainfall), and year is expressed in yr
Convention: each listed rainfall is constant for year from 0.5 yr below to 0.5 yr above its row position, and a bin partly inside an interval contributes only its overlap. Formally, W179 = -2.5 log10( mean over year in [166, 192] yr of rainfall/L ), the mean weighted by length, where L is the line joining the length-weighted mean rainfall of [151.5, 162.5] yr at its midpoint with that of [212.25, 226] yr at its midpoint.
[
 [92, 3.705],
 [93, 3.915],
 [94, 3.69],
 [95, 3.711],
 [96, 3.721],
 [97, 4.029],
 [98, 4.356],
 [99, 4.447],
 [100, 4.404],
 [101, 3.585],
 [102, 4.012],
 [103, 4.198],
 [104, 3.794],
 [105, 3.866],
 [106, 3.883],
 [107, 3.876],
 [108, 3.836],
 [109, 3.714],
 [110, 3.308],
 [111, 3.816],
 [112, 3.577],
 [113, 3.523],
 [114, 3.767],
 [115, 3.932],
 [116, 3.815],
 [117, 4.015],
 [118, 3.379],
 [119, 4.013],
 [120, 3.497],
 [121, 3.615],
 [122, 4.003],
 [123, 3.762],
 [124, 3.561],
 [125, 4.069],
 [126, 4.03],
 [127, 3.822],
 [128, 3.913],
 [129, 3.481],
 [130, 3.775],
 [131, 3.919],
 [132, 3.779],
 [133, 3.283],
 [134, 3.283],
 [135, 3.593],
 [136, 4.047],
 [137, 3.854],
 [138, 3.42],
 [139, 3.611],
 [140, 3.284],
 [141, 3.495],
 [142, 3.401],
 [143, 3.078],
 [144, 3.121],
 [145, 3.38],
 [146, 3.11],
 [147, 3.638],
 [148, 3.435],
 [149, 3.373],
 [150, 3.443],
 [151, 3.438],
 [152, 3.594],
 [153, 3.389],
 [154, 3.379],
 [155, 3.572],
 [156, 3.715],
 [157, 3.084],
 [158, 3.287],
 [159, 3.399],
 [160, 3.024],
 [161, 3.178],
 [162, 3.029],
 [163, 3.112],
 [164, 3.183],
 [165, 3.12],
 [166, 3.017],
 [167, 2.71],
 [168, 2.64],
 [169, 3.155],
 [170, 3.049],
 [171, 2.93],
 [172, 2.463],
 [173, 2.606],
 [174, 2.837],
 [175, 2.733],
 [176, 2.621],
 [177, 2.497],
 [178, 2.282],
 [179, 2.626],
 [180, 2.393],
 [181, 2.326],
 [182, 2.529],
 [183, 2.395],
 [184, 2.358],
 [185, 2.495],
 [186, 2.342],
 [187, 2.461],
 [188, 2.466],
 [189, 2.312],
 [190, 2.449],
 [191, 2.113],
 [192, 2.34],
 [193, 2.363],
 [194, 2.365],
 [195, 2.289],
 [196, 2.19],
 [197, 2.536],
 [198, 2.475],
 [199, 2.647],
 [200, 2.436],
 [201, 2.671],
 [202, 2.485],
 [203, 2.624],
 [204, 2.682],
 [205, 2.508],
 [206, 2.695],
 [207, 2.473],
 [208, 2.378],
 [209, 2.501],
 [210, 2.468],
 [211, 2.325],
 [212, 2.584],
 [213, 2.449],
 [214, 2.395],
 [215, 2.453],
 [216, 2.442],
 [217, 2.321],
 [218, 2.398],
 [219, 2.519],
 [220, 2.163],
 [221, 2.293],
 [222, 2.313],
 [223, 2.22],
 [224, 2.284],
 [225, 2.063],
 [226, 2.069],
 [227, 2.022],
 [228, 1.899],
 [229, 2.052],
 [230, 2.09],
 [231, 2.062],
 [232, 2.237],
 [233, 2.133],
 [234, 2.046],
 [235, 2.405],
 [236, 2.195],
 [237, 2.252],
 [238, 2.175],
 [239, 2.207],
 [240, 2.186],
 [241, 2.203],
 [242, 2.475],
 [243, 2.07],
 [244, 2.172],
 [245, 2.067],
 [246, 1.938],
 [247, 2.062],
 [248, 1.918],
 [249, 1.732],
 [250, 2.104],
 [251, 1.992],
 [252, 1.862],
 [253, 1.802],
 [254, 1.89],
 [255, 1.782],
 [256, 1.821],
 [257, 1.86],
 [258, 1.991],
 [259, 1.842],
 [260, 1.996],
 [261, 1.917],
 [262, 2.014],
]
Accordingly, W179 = 0.166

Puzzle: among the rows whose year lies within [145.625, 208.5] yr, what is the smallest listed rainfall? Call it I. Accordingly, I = 2.113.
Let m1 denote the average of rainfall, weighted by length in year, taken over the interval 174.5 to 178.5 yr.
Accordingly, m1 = 2.53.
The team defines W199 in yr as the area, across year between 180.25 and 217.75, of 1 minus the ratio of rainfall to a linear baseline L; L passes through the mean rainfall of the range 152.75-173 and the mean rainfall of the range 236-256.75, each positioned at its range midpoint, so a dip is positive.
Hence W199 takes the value 2.8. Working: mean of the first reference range 3.11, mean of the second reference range 2.04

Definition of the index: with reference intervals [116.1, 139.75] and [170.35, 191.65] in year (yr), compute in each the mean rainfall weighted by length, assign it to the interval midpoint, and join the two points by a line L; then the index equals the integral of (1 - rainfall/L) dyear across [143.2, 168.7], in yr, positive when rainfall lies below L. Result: -1.50 yr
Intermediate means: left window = 3.72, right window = 2.49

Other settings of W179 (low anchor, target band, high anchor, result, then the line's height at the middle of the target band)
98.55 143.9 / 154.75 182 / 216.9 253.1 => 0.07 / 3.07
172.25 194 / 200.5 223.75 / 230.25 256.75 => -0.08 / 2.27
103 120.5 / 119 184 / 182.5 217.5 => -0.03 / 3.16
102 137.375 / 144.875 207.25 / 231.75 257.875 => 0.08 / 3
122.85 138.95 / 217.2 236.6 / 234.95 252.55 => 0.08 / 2.34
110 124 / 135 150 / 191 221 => -0.03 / 3.36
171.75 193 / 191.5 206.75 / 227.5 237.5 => -0.06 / 2.35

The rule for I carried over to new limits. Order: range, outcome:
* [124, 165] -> 3.024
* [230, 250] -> 1.732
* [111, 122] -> 3.379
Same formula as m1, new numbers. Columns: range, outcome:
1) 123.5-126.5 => 3.89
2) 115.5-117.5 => 3.92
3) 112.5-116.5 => 3.76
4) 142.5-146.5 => 3.17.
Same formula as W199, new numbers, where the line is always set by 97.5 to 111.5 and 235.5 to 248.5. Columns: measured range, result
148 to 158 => -0.39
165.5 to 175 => 0.81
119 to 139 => -0.61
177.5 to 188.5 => 1.85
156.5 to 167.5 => 0.29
